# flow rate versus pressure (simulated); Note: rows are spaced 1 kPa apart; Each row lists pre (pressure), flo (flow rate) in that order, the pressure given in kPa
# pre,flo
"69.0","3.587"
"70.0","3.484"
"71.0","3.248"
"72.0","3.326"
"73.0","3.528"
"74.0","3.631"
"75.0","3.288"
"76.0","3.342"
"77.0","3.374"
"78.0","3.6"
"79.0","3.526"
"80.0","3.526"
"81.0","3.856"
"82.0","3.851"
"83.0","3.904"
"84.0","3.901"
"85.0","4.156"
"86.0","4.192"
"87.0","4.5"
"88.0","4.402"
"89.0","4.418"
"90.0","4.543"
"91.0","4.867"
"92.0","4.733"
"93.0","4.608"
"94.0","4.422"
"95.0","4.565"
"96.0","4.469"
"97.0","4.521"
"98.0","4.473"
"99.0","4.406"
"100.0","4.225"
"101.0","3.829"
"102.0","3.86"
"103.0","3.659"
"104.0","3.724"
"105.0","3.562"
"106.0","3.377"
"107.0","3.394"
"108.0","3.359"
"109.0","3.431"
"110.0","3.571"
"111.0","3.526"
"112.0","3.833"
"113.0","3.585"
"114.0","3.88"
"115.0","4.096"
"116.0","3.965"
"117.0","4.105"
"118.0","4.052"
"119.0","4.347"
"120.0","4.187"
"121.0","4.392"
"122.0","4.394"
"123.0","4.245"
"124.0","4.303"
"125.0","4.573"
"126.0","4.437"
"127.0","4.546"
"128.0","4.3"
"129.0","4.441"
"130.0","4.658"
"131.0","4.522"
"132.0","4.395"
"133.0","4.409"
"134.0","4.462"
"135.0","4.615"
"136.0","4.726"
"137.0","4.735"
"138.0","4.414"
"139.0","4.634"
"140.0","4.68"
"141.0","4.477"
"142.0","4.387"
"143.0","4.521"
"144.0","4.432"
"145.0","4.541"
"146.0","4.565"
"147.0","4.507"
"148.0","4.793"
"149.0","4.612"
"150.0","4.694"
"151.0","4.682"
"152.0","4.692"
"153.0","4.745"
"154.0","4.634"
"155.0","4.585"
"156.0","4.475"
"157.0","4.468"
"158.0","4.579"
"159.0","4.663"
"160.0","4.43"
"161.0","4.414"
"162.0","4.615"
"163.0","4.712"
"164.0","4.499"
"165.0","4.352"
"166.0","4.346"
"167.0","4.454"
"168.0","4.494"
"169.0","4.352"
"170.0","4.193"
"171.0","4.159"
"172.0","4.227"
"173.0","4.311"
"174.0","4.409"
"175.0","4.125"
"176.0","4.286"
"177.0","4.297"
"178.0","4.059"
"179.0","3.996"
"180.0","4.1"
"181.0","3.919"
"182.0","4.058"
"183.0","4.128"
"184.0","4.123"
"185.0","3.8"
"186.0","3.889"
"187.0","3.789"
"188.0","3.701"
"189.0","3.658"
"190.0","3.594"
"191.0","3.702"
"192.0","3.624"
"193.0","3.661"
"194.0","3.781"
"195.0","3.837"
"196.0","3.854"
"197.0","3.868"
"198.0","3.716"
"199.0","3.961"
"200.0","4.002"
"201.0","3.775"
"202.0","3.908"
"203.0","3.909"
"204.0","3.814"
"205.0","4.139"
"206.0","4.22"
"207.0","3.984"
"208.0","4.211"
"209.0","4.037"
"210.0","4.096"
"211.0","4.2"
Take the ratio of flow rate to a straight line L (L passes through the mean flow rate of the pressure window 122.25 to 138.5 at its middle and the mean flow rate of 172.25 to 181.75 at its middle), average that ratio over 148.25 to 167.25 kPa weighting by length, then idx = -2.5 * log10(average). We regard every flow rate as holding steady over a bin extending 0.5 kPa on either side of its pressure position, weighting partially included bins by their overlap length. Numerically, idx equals -0.07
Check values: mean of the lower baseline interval 4.48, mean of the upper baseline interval 4.17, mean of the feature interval 4.57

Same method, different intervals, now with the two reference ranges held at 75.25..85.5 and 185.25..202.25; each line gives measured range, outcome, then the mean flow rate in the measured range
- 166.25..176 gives -0.15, 4.3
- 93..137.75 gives -0.12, 4.16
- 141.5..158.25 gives -0.22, 4.58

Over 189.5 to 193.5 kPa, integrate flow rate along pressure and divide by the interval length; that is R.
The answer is 3.65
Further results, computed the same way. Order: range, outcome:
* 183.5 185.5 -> 3.96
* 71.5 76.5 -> 3.42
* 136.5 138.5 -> 4.57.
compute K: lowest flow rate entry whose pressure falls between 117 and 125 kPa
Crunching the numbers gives 4.052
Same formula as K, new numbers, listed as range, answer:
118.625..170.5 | 4.187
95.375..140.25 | 3.359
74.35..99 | 3.288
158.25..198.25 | 3.594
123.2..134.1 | 4.3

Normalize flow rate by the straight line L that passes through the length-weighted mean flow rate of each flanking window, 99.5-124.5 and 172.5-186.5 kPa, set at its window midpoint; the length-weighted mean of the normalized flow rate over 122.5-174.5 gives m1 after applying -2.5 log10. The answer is -0.13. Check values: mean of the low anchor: 3.88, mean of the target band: 4.5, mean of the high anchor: 4.11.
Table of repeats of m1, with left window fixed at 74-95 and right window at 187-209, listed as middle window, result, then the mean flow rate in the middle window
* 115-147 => -0.119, 4.43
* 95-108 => 0.018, 3.96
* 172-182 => -0.073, 4.16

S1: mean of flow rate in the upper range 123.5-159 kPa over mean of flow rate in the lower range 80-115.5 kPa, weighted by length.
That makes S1 1.1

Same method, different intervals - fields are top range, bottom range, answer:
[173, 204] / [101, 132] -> 0.98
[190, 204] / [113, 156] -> 0.86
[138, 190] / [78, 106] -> 1.05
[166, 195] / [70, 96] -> 1.02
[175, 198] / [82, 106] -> 0.92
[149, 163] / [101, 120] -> 1.22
